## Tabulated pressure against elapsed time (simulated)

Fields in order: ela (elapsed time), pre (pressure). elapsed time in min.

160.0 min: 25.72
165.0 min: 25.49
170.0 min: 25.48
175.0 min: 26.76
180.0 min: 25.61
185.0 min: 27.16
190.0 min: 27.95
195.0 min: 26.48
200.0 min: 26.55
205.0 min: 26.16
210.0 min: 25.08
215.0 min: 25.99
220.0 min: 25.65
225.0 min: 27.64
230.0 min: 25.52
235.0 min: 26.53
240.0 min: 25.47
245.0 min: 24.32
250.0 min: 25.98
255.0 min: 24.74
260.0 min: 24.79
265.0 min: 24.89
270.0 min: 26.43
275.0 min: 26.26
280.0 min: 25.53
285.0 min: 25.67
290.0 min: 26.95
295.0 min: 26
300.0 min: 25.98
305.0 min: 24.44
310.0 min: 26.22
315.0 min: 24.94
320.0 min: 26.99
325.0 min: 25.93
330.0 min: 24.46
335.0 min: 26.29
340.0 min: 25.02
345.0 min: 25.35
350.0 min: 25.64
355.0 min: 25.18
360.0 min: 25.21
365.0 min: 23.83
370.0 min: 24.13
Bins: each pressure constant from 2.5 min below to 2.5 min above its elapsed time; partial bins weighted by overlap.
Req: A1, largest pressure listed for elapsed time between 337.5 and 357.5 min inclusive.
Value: 25.64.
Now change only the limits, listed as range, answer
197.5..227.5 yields 27.64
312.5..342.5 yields 26.99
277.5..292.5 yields 26.95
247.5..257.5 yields 25.98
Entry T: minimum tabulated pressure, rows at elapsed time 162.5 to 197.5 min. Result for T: 25.48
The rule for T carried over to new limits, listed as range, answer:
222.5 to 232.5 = 25.52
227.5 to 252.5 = 24.32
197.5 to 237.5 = 25.08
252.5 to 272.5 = 24.74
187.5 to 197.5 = 26.48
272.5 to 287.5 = 25.53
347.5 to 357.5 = 25.18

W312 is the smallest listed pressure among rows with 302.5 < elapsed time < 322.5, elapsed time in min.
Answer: 24.44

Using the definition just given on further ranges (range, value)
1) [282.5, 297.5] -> 25.67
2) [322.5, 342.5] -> 24.46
